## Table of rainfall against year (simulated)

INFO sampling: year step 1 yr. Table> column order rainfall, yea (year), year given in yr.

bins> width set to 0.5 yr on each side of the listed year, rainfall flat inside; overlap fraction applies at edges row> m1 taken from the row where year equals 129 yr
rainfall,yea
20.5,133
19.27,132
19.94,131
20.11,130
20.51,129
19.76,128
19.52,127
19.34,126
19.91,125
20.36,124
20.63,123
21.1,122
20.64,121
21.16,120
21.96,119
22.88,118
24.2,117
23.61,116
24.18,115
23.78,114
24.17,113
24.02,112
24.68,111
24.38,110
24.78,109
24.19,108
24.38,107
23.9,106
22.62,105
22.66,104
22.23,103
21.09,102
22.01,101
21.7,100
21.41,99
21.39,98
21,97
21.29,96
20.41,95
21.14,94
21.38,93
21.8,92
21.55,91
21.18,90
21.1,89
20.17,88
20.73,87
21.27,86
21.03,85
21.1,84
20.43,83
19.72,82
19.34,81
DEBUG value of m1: 20.51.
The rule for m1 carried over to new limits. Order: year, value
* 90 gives 21.18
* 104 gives 22.66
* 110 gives 24.38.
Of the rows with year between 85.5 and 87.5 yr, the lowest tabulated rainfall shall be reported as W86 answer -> 20.73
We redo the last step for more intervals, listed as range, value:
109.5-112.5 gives 24.02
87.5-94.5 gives 20.17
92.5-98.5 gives 20.41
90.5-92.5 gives 21.55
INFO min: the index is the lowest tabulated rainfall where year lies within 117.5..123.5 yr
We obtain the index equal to 20.63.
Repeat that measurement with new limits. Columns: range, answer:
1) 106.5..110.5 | 24.19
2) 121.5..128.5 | 19.34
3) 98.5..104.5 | 21.09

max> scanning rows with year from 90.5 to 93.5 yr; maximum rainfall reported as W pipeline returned 21.8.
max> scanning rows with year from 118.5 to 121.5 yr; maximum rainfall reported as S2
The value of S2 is 21.96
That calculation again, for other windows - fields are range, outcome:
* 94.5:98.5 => 21.39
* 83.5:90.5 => 21.27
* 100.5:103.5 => 22.23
